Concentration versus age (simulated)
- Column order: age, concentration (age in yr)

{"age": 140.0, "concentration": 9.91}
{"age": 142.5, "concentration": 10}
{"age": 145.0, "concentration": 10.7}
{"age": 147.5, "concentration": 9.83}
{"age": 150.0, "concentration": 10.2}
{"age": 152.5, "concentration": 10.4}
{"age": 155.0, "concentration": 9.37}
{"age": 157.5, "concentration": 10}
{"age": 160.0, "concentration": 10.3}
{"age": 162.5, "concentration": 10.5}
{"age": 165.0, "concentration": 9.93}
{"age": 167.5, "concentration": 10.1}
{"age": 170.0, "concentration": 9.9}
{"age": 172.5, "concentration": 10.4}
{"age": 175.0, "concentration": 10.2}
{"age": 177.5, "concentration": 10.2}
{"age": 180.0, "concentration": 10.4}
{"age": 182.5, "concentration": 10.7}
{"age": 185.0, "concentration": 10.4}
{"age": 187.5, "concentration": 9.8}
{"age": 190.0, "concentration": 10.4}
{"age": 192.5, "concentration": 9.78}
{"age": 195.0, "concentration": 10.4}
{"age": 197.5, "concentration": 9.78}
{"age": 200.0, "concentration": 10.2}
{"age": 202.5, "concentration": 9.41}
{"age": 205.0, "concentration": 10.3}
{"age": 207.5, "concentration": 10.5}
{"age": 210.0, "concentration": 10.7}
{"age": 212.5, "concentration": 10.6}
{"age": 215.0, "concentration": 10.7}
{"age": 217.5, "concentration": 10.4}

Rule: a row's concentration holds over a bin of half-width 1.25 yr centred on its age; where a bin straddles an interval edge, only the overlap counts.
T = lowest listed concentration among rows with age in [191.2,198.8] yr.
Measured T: 9.78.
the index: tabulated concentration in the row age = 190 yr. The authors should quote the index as 10.4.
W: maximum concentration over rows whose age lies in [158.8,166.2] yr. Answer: 10.5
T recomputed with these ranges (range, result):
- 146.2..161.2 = 9.37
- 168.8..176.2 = 9.9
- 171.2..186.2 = 10.2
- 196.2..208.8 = 9.41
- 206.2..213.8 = 10.5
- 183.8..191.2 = 9.8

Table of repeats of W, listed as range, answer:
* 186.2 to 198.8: 10.4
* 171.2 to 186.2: 10.7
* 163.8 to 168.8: 10.1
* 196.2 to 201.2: 10.2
